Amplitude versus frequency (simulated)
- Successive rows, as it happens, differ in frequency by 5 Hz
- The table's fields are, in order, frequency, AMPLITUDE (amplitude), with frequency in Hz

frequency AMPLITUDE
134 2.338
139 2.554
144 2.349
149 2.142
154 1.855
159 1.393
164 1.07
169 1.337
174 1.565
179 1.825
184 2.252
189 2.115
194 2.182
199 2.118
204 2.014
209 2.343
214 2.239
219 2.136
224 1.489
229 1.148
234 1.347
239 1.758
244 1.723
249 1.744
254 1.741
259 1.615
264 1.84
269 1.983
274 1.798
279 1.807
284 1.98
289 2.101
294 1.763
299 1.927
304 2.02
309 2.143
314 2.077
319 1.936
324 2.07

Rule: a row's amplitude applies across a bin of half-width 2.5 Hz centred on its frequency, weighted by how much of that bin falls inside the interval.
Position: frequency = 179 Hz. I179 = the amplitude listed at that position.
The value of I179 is 1.825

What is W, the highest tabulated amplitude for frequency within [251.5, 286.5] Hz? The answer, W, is 1.983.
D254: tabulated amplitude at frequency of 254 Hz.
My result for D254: 1.741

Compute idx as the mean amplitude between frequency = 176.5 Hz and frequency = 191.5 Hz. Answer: 2.06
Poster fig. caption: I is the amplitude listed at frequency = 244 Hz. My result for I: 1.723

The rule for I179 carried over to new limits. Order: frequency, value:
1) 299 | 1.927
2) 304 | 2.02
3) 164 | 1.07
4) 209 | 2.343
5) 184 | 2.252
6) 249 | 1.744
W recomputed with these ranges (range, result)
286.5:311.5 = 2.143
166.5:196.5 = 2.252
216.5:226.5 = 2.136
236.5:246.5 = 1.758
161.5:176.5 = 1.565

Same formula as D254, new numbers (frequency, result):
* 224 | 1.489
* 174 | 1.565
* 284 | 1.98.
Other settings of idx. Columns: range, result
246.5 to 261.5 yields 1.7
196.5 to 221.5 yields 2.17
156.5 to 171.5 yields 1.27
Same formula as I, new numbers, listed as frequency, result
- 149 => 2.142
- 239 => 1.758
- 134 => 2.338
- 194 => 2.182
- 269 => 1.983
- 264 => 1.84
